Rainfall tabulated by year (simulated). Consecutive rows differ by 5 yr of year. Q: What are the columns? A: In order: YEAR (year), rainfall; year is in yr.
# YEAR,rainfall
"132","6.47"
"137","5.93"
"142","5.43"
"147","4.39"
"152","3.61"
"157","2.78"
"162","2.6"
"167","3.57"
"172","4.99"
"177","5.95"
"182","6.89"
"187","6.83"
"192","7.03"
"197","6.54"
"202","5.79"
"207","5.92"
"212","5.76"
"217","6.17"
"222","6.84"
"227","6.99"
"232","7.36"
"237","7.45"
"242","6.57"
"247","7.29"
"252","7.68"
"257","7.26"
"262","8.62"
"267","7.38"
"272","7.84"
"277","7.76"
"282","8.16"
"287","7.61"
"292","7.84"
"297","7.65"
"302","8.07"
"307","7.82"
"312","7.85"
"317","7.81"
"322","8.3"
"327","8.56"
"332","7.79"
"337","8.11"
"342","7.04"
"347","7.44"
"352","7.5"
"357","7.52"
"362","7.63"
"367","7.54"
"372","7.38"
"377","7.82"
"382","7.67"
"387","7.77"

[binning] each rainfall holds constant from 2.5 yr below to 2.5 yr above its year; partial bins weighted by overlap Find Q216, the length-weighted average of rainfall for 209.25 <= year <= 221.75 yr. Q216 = 6.12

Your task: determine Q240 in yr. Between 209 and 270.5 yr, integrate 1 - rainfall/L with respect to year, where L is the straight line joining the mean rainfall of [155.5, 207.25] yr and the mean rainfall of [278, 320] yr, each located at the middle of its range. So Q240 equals -4.7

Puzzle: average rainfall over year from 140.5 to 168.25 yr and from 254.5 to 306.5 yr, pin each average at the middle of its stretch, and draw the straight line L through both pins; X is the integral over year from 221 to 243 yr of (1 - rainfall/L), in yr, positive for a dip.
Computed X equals -3.07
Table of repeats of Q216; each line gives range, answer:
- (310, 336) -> 8.07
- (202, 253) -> 6.73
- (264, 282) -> 7.76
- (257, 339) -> 7.93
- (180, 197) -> 6.86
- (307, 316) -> 7.83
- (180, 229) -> 6.47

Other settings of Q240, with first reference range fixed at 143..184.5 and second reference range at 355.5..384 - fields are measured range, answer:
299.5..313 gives -2.7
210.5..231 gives -4.9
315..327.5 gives -2.5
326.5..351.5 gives -2.1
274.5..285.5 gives -3.1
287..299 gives -2.5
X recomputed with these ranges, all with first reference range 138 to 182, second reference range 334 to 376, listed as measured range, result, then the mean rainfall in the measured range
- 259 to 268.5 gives -3.09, 8.03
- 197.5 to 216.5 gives -2.95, 5.94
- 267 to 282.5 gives -3.89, 7.8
